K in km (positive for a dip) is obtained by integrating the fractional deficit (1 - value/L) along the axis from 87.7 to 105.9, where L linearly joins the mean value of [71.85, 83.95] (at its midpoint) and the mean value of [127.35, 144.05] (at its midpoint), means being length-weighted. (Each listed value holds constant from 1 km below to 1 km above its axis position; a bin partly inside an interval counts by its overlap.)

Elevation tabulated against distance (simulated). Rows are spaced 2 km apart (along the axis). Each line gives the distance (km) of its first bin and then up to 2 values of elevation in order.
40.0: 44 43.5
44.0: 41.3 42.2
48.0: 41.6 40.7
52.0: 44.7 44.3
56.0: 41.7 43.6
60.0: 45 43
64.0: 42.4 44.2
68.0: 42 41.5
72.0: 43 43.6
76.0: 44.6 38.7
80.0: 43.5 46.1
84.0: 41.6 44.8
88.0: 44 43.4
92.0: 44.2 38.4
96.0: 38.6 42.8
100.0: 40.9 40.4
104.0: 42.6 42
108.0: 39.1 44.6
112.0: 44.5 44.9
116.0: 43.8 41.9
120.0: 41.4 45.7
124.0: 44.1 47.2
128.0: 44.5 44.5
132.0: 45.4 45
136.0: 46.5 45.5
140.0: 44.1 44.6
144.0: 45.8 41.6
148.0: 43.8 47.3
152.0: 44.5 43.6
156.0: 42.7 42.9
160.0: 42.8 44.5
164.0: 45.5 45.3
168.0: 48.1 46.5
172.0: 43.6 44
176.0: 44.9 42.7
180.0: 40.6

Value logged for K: 0.9 km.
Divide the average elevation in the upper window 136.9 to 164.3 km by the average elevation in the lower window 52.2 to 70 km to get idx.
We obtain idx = 1.02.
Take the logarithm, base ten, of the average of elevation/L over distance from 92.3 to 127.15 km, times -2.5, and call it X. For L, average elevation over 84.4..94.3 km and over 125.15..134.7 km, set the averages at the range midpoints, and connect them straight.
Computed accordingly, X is 0.04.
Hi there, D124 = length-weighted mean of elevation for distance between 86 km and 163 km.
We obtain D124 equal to 43.5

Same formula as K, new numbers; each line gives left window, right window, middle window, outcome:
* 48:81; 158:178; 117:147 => -0.3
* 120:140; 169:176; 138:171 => 0.2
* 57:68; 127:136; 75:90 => 0.2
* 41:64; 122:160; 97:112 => 0.7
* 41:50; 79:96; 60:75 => -0.2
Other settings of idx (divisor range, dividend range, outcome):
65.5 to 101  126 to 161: 1.05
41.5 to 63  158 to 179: 1.04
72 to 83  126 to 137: 1.05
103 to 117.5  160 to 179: 1.04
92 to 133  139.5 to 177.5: 1.04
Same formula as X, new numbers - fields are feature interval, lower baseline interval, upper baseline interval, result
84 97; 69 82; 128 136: 0.030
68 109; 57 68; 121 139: 0.051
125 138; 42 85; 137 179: -0.036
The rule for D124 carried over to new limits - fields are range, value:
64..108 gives 42.3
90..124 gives 42.3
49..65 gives 43.2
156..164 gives 43.6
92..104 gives 40.8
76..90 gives 43.2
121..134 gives 45.2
